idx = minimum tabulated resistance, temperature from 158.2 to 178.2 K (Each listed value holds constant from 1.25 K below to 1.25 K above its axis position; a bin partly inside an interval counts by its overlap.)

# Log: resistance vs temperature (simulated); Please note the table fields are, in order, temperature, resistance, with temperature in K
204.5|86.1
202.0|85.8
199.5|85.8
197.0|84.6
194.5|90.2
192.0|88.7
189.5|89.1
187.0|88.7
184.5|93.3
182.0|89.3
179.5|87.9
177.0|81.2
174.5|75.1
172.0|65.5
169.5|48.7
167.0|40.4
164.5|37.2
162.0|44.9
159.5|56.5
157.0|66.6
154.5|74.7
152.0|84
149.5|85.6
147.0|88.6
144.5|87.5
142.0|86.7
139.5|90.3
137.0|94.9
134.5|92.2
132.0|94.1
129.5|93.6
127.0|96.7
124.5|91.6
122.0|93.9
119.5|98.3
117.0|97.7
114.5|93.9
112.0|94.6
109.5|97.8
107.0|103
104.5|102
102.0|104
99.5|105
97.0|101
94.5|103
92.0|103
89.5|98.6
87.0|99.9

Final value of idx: 37.2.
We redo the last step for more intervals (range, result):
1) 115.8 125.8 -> 91.6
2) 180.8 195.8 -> 88.7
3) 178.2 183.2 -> 87.9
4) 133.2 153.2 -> 84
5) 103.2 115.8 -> 93.9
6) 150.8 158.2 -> 66.6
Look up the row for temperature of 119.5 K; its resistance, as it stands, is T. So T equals 98.3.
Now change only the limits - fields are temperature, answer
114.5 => 93.9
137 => 94.9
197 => 84.6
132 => 94.1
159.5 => 56.5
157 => 66.6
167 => 40.4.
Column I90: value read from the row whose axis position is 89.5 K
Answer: 98.6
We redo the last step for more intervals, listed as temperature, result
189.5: 89.1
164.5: 37.2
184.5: 93.3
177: 81.2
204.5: 86.1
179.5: 87.9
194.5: 90.2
